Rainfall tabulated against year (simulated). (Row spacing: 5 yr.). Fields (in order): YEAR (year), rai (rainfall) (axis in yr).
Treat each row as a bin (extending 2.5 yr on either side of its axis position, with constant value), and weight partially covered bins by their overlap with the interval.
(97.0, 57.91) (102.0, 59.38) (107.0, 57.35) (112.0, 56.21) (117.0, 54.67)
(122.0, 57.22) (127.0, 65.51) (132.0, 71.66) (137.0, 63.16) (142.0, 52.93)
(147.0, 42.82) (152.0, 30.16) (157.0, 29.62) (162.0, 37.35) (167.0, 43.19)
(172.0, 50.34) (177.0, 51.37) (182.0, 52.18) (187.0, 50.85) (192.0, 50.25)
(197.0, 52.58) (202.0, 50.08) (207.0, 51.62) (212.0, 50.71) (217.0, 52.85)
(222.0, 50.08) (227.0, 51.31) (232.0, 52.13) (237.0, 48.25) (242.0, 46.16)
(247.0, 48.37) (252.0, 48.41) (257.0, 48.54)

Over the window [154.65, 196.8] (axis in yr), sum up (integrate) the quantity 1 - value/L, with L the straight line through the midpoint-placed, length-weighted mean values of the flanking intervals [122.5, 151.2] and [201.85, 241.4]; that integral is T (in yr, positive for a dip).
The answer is 6.3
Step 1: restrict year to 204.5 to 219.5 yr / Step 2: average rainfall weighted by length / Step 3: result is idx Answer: 51.7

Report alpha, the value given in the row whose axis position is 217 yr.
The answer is 52.85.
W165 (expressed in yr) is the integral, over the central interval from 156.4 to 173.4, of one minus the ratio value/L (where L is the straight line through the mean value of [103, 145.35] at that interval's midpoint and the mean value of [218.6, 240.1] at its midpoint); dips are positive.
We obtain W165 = 4.6 yr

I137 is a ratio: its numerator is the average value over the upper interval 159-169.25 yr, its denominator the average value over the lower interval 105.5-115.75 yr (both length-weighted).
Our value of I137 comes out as 0.7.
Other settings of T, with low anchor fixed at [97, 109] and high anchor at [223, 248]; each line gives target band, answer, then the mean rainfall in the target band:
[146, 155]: 3.28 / 35.1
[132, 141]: -1.24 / 63.8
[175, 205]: 0.69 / 51.2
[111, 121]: 0.32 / 55.6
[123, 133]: -1.73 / 66.4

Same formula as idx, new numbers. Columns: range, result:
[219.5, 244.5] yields 49.6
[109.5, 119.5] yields 55.4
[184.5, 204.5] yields 50.9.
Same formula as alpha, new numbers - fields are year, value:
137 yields 63.16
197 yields 52.58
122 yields 57.22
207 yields 51.62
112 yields 56.21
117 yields 54.67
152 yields 30.16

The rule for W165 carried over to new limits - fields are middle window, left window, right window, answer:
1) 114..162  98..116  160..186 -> 1.6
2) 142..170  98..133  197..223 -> 8.9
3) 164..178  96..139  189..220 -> 1.8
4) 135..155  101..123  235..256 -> 3.0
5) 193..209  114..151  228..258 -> 0.2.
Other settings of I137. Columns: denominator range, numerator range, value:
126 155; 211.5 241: 0.95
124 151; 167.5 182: 0.87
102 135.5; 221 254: 0.81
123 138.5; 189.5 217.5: 0.78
